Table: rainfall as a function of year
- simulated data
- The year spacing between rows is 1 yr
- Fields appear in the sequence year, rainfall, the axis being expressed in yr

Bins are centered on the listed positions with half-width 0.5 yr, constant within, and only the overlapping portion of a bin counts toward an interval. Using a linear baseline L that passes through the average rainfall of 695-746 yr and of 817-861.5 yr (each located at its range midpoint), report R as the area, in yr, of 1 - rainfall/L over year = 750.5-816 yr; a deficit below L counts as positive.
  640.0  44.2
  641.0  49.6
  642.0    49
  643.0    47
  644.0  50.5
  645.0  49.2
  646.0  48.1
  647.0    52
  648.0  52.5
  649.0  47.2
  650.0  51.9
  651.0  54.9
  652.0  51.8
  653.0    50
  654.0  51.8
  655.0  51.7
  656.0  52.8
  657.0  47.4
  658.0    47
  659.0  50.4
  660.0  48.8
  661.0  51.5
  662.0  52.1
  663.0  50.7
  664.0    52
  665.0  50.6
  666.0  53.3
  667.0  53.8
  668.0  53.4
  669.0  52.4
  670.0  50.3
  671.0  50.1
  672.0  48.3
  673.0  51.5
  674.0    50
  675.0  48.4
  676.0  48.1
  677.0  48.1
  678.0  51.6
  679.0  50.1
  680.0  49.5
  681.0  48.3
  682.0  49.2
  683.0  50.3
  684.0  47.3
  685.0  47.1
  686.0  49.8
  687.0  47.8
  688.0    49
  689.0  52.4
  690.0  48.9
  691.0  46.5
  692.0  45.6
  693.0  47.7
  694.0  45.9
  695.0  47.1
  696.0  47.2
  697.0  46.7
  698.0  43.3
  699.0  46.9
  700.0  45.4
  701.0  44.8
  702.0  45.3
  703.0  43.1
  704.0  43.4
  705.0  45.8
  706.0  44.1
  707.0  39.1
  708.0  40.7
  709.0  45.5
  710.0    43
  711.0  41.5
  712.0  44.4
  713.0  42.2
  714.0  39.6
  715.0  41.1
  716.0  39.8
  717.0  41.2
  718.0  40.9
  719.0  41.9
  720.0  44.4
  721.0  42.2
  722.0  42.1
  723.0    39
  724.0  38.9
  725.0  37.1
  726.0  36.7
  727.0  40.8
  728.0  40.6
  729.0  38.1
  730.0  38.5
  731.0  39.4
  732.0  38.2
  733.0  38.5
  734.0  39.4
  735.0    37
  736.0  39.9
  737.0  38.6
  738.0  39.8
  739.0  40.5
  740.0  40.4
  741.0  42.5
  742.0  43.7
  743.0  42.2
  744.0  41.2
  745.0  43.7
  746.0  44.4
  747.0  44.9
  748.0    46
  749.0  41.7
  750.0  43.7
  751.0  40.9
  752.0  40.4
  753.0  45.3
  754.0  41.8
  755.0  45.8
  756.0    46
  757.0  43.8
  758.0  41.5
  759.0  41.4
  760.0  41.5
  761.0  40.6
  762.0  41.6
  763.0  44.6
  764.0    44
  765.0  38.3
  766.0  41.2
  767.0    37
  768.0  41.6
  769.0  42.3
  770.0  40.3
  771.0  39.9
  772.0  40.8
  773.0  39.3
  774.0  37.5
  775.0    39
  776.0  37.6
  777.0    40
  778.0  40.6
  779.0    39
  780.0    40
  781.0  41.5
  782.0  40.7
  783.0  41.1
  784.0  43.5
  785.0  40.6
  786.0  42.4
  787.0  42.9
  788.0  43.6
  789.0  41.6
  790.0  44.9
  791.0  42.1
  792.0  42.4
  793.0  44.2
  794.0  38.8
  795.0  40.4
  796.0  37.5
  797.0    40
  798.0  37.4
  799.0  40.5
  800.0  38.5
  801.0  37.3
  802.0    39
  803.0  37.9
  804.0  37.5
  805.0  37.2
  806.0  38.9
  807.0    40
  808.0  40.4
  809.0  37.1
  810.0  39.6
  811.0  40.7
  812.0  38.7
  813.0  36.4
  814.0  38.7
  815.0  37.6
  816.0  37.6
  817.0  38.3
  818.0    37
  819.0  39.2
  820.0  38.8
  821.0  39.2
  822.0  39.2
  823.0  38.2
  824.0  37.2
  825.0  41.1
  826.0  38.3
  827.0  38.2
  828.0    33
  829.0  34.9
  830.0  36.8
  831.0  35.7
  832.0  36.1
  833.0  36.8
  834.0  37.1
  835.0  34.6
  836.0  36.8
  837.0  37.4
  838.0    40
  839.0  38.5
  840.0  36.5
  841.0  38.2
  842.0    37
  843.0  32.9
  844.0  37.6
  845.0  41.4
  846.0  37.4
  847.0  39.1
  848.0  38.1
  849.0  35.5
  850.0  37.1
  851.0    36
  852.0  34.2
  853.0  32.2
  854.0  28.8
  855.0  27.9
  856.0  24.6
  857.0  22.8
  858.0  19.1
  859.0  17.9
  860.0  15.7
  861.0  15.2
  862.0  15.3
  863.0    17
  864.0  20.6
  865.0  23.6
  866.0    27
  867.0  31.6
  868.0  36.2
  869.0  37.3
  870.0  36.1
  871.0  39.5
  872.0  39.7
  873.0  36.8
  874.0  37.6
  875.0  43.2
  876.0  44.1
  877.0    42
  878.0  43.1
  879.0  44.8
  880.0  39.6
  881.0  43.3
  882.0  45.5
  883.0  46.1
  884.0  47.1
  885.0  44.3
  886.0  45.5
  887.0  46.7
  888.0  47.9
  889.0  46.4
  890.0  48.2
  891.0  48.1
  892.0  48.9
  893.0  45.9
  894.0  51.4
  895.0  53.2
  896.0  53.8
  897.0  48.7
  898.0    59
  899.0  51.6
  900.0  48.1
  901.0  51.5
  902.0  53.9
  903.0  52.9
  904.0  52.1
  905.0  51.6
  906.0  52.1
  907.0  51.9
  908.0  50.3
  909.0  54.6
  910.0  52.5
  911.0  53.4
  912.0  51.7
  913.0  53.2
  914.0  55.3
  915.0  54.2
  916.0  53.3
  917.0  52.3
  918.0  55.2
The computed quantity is -4.7 yr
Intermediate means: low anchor 41.7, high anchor 34.3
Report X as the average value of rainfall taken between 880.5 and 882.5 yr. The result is 44.4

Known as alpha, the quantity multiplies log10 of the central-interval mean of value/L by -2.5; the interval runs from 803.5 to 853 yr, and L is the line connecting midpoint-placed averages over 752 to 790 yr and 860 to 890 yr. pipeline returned 0.04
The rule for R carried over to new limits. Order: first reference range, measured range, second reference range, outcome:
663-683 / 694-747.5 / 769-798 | 5.11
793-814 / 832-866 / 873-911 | 9.71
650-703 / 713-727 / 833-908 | 1.96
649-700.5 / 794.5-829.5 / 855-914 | 4.81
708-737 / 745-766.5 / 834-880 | -2.36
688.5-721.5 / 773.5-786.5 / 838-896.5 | 0.18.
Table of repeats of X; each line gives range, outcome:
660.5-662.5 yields 51.8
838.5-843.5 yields 36.6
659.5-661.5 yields 50.1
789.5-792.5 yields 43.1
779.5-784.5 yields 41.4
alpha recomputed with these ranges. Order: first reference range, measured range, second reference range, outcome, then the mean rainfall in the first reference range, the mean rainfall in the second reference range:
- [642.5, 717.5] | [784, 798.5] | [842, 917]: 0.070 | 48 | 41.2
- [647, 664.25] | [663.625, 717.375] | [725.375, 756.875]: 0.001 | 50.9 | 41.3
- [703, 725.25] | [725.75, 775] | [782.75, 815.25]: -0.004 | 41.8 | 40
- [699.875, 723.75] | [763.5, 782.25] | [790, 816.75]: 0.007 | 42.4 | 39.2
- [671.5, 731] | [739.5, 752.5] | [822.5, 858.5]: -0.027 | 44.8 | 35.2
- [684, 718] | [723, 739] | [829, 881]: 0.103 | 44.9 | 33.6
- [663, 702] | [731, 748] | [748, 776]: 0.066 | 48.9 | 41.6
